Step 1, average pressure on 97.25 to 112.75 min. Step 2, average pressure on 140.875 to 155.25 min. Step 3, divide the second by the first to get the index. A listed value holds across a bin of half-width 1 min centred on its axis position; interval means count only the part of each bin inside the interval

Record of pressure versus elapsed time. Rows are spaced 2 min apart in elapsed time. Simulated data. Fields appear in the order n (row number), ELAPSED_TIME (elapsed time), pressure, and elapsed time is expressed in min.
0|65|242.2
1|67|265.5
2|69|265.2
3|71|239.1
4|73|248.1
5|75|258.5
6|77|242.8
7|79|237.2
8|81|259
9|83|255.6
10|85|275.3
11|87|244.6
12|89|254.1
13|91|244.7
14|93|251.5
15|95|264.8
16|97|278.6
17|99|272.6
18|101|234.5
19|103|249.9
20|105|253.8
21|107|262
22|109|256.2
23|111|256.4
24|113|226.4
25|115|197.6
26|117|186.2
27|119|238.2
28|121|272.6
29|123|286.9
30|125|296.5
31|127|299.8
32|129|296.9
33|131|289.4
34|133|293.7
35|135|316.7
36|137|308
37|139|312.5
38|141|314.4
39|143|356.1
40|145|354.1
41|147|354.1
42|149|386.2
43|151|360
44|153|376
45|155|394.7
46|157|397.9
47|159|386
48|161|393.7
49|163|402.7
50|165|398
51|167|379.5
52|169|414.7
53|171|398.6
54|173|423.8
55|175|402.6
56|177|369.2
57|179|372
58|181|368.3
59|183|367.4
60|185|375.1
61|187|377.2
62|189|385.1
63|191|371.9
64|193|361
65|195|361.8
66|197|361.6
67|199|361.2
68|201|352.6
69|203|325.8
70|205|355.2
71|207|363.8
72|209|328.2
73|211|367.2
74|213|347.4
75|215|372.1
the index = 1.43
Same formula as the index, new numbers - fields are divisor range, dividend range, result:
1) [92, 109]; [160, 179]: 1.54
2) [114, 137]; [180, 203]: 1.34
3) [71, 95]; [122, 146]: 1.23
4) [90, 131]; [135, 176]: 1.46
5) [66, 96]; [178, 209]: 1.43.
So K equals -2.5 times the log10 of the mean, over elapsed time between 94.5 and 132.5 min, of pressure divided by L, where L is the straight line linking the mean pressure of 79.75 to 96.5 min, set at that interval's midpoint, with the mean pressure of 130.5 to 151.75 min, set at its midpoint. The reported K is 0.130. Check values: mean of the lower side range 257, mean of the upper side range 332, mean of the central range 259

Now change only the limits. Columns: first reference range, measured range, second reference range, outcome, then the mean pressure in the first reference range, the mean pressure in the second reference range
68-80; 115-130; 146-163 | 0.24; 248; 382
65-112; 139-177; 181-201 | -0.15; 255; 368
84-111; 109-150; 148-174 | 0.13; 257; 393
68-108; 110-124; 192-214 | 0.18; 255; 353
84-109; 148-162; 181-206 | -0.20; 257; 363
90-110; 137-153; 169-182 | -0.03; 257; 391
